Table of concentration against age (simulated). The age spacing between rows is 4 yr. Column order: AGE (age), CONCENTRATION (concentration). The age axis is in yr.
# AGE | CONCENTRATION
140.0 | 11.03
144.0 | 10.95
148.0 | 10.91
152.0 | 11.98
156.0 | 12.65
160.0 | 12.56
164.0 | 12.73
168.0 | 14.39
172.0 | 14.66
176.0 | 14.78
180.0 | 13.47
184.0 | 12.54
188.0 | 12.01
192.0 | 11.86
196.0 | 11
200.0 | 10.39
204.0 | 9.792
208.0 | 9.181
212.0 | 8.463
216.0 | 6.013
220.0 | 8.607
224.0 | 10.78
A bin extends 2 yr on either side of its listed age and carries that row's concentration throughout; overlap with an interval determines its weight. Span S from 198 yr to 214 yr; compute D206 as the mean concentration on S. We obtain 9.46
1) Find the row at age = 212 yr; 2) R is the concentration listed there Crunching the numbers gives 8.463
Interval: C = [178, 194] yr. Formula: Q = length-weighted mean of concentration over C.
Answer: 12.5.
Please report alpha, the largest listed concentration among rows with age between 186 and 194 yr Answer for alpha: 12.01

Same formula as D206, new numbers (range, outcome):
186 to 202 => 11.3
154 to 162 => 12.6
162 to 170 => 13.6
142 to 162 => 11.8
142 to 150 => 10.9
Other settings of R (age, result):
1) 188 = 12.01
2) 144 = 10.95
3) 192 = 11.86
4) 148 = 10.91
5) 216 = 6.013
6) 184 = 12.54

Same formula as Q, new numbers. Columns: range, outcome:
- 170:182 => 14.3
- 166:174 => 14.5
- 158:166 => 12.6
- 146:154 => 11.4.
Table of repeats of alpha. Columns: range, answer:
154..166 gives 12.73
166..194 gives 14.78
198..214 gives 10.39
